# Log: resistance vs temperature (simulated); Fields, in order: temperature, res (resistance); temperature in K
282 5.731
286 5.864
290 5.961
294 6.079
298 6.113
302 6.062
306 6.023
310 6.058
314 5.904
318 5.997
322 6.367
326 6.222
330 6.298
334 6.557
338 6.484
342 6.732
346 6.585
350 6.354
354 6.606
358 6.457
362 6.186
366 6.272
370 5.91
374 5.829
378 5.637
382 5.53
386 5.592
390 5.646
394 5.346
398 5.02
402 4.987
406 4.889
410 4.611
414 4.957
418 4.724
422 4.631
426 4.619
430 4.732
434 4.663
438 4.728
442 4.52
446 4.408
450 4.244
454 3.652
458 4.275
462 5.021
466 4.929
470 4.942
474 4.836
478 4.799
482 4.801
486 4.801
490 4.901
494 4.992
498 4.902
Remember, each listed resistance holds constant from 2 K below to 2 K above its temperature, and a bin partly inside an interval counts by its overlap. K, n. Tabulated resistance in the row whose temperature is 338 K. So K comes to 6.484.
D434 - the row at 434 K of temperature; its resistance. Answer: 4.663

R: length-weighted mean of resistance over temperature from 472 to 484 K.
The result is 4.81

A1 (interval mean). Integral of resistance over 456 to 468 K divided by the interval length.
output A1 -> 4.74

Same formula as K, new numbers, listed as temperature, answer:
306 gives 6.023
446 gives 4.408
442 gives 4.52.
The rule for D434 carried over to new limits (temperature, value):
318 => 5.997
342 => 6.732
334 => 6.557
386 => 5.592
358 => 6.457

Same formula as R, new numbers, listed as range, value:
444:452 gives 4.33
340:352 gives 6.56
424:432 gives 4.68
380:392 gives 5.59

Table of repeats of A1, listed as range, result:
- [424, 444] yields 4.65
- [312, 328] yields 6.12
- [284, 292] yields 5.91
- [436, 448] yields 4.55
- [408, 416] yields 4.78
